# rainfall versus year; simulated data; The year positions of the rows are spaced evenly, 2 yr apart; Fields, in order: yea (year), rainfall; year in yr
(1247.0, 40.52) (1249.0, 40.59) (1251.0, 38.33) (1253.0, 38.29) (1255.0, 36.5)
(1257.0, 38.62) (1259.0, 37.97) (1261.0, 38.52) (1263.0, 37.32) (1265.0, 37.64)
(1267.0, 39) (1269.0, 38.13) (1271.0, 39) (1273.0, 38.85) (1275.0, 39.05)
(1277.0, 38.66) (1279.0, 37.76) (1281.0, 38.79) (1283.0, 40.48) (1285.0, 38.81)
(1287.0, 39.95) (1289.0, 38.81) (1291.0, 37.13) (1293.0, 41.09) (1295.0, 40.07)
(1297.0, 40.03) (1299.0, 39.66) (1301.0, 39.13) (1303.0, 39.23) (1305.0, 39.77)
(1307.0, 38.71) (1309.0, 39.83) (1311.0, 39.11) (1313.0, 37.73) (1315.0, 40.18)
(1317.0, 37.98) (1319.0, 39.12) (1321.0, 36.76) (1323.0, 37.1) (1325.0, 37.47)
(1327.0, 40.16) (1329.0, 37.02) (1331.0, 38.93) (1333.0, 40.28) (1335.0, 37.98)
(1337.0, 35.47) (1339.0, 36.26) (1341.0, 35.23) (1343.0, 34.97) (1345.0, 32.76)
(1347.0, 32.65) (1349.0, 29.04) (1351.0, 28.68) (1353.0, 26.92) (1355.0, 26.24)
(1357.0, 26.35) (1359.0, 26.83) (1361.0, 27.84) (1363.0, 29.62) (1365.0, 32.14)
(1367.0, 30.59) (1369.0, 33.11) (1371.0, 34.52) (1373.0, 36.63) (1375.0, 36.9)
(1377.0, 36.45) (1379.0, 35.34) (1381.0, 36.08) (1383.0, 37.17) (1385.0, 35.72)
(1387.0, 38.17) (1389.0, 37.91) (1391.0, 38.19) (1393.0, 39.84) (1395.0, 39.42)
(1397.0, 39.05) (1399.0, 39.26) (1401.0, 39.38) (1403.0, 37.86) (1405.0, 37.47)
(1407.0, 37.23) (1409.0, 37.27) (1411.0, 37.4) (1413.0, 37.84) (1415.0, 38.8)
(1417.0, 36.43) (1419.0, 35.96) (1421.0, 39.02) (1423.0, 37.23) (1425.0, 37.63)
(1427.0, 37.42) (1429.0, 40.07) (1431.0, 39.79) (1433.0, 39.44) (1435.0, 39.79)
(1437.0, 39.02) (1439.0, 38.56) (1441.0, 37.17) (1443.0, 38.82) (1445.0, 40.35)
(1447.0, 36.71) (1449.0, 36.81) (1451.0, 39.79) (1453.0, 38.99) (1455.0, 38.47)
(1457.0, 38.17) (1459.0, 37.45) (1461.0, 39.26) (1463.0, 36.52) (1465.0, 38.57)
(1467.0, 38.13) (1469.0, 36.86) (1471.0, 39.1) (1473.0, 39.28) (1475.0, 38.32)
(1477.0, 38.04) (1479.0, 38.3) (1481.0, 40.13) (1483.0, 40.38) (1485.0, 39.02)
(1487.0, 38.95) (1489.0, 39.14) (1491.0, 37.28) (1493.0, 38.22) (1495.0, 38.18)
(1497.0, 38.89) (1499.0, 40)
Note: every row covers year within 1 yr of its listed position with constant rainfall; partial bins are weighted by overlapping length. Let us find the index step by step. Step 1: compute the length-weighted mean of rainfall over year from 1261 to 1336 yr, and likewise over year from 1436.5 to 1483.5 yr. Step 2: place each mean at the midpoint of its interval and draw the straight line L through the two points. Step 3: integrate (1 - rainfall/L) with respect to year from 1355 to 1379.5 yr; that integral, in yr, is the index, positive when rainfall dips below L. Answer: 4.3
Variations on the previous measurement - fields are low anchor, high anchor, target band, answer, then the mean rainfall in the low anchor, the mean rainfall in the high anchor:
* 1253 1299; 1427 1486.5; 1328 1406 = 8.0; 38.7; 38.6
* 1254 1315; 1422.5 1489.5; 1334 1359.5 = 4.7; 38.9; 38.6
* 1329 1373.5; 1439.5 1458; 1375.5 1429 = -3.3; 32.5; 38.4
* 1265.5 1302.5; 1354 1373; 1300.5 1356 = -3.4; 39.1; 30.1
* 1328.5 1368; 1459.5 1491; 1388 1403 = -1.9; 32.2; 38.6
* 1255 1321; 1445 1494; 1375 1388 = 0.7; 38.9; 38.5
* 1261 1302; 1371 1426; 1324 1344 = 0.5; 39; 37.6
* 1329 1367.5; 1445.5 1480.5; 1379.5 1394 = -1.4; 32.2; 38.2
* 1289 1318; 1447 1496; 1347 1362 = 4.3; 39.2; 38.4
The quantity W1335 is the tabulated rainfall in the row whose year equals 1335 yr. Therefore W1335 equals 37.98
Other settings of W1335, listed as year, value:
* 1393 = 39.84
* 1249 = 40.59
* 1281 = 38.79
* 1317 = 37.98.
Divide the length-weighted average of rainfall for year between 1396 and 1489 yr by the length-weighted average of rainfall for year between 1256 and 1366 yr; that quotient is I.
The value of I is 1.0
